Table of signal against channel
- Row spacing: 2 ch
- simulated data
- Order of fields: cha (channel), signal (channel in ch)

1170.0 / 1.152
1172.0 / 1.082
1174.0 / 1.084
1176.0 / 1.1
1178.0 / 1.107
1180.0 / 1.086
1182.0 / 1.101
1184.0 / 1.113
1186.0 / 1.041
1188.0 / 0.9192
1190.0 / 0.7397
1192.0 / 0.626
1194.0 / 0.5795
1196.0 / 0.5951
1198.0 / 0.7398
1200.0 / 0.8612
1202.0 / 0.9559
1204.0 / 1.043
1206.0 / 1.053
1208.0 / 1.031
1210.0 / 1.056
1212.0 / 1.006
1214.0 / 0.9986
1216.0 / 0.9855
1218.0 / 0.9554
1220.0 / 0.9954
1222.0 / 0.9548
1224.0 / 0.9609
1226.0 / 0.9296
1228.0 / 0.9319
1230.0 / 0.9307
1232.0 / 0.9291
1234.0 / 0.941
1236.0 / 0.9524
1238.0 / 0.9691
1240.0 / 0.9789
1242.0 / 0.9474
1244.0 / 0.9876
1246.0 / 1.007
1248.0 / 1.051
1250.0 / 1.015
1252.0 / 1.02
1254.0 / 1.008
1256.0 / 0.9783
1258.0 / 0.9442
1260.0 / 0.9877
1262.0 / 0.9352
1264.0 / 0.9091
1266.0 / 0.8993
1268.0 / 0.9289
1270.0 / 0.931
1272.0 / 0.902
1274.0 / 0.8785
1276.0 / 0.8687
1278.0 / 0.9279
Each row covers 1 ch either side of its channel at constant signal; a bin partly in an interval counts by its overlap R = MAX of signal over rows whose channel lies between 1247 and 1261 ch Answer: 1.051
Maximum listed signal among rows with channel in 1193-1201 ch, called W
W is 0.8612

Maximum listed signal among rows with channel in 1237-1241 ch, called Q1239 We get 0.9789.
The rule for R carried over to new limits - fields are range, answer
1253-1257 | 1.008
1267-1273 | 0.931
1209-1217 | 1.056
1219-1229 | 0.9954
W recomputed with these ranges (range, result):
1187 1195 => 0.9192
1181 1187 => 1.113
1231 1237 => 0.9524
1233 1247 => 1.007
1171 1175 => 1.084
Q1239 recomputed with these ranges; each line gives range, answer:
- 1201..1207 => 1.053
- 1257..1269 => 0.9877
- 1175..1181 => 1.107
